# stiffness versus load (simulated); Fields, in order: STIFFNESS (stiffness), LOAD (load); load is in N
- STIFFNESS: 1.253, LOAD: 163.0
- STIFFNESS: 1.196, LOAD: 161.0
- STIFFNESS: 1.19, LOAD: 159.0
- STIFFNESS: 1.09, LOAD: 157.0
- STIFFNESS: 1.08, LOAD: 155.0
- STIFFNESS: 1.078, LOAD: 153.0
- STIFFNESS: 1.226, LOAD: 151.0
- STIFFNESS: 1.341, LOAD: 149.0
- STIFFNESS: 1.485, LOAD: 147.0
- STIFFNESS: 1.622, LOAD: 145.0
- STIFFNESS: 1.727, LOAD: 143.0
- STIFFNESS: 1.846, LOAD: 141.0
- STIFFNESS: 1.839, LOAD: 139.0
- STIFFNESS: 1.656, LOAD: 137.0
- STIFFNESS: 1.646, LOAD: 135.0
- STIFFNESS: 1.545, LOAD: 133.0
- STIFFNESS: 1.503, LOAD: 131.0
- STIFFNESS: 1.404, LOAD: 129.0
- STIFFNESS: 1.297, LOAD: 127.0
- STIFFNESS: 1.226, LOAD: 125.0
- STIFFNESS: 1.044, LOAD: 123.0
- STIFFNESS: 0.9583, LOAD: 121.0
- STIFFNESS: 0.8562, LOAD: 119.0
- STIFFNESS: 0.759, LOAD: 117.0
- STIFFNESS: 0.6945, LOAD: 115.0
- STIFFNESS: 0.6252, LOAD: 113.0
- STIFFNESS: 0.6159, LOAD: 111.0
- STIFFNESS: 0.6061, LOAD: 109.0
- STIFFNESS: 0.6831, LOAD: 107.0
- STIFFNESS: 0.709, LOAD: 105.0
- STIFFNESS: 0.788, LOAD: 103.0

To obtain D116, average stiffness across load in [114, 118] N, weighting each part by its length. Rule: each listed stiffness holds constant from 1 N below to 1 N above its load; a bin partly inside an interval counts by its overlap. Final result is 0.727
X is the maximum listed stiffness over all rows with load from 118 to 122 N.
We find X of 0.9583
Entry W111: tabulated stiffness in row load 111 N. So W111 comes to 0.6159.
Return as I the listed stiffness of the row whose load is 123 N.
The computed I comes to 1.044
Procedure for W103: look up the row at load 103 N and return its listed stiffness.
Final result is 0.788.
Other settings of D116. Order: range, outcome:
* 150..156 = 1.13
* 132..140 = 1.67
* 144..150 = 1.48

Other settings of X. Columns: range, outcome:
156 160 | 1.19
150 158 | 1.226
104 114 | 0.709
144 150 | 1.622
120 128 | 1.297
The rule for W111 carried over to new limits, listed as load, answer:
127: 1.297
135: 1.646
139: 1.839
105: 0.709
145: 1.622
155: 1.08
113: 0.6252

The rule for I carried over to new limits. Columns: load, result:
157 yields 1.09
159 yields 1.19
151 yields 1.226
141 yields 1.846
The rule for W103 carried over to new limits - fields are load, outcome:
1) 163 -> 1.253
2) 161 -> 1.196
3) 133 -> 1.545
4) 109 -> 0.6061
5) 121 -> 0.9583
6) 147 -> 1.485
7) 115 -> 0.6945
